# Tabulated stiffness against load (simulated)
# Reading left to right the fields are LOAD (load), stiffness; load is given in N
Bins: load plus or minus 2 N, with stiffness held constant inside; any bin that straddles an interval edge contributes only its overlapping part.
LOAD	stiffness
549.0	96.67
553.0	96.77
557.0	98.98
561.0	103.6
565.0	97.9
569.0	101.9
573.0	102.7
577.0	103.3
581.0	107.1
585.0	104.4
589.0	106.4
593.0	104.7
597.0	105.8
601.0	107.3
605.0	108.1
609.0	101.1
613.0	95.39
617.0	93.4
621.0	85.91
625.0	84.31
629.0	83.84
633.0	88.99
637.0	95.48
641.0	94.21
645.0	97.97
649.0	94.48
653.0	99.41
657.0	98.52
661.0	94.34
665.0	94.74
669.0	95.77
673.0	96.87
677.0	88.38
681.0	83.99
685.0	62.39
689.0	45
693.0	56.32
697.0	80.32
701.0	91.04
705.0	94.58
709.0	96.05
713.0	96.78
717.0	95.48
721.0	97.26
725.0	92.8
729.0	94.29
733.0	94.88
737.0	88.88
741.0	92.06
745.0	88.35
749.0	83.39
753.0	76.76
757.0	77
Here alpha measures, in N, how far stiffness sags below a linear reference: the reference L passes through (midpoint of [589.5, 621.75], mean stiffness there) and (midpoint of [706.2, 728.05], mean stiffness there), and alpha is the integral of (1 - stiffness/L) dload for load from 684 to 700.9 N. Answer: 5.67 N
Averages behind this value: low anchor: 101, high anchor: 95.6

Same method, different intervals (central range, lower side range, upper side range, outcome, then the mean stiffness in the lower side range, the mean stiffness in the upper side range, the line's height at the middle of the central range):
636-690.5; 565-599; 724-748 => 4.83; 104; 91.5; 97.5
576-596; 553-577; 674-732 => -1.42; 101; 84.3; 98.3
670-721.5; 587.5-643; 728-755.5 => 4.41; 96.7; 88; 91.1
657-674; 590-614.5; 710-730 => 0.63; 104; 95.4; 99.4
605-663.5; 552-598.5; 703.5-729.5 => 3.43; 103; 95.4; 99.8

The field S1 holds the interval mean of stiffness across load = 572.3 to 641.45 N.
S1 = 98.5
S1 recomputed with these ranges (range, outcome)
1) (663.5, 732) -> 86.1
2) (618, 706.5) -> 86.7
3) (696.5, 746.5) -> 92.9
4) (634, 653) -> 95.6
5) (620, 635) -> 85.8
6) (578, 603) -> 106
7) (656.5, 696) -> 81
